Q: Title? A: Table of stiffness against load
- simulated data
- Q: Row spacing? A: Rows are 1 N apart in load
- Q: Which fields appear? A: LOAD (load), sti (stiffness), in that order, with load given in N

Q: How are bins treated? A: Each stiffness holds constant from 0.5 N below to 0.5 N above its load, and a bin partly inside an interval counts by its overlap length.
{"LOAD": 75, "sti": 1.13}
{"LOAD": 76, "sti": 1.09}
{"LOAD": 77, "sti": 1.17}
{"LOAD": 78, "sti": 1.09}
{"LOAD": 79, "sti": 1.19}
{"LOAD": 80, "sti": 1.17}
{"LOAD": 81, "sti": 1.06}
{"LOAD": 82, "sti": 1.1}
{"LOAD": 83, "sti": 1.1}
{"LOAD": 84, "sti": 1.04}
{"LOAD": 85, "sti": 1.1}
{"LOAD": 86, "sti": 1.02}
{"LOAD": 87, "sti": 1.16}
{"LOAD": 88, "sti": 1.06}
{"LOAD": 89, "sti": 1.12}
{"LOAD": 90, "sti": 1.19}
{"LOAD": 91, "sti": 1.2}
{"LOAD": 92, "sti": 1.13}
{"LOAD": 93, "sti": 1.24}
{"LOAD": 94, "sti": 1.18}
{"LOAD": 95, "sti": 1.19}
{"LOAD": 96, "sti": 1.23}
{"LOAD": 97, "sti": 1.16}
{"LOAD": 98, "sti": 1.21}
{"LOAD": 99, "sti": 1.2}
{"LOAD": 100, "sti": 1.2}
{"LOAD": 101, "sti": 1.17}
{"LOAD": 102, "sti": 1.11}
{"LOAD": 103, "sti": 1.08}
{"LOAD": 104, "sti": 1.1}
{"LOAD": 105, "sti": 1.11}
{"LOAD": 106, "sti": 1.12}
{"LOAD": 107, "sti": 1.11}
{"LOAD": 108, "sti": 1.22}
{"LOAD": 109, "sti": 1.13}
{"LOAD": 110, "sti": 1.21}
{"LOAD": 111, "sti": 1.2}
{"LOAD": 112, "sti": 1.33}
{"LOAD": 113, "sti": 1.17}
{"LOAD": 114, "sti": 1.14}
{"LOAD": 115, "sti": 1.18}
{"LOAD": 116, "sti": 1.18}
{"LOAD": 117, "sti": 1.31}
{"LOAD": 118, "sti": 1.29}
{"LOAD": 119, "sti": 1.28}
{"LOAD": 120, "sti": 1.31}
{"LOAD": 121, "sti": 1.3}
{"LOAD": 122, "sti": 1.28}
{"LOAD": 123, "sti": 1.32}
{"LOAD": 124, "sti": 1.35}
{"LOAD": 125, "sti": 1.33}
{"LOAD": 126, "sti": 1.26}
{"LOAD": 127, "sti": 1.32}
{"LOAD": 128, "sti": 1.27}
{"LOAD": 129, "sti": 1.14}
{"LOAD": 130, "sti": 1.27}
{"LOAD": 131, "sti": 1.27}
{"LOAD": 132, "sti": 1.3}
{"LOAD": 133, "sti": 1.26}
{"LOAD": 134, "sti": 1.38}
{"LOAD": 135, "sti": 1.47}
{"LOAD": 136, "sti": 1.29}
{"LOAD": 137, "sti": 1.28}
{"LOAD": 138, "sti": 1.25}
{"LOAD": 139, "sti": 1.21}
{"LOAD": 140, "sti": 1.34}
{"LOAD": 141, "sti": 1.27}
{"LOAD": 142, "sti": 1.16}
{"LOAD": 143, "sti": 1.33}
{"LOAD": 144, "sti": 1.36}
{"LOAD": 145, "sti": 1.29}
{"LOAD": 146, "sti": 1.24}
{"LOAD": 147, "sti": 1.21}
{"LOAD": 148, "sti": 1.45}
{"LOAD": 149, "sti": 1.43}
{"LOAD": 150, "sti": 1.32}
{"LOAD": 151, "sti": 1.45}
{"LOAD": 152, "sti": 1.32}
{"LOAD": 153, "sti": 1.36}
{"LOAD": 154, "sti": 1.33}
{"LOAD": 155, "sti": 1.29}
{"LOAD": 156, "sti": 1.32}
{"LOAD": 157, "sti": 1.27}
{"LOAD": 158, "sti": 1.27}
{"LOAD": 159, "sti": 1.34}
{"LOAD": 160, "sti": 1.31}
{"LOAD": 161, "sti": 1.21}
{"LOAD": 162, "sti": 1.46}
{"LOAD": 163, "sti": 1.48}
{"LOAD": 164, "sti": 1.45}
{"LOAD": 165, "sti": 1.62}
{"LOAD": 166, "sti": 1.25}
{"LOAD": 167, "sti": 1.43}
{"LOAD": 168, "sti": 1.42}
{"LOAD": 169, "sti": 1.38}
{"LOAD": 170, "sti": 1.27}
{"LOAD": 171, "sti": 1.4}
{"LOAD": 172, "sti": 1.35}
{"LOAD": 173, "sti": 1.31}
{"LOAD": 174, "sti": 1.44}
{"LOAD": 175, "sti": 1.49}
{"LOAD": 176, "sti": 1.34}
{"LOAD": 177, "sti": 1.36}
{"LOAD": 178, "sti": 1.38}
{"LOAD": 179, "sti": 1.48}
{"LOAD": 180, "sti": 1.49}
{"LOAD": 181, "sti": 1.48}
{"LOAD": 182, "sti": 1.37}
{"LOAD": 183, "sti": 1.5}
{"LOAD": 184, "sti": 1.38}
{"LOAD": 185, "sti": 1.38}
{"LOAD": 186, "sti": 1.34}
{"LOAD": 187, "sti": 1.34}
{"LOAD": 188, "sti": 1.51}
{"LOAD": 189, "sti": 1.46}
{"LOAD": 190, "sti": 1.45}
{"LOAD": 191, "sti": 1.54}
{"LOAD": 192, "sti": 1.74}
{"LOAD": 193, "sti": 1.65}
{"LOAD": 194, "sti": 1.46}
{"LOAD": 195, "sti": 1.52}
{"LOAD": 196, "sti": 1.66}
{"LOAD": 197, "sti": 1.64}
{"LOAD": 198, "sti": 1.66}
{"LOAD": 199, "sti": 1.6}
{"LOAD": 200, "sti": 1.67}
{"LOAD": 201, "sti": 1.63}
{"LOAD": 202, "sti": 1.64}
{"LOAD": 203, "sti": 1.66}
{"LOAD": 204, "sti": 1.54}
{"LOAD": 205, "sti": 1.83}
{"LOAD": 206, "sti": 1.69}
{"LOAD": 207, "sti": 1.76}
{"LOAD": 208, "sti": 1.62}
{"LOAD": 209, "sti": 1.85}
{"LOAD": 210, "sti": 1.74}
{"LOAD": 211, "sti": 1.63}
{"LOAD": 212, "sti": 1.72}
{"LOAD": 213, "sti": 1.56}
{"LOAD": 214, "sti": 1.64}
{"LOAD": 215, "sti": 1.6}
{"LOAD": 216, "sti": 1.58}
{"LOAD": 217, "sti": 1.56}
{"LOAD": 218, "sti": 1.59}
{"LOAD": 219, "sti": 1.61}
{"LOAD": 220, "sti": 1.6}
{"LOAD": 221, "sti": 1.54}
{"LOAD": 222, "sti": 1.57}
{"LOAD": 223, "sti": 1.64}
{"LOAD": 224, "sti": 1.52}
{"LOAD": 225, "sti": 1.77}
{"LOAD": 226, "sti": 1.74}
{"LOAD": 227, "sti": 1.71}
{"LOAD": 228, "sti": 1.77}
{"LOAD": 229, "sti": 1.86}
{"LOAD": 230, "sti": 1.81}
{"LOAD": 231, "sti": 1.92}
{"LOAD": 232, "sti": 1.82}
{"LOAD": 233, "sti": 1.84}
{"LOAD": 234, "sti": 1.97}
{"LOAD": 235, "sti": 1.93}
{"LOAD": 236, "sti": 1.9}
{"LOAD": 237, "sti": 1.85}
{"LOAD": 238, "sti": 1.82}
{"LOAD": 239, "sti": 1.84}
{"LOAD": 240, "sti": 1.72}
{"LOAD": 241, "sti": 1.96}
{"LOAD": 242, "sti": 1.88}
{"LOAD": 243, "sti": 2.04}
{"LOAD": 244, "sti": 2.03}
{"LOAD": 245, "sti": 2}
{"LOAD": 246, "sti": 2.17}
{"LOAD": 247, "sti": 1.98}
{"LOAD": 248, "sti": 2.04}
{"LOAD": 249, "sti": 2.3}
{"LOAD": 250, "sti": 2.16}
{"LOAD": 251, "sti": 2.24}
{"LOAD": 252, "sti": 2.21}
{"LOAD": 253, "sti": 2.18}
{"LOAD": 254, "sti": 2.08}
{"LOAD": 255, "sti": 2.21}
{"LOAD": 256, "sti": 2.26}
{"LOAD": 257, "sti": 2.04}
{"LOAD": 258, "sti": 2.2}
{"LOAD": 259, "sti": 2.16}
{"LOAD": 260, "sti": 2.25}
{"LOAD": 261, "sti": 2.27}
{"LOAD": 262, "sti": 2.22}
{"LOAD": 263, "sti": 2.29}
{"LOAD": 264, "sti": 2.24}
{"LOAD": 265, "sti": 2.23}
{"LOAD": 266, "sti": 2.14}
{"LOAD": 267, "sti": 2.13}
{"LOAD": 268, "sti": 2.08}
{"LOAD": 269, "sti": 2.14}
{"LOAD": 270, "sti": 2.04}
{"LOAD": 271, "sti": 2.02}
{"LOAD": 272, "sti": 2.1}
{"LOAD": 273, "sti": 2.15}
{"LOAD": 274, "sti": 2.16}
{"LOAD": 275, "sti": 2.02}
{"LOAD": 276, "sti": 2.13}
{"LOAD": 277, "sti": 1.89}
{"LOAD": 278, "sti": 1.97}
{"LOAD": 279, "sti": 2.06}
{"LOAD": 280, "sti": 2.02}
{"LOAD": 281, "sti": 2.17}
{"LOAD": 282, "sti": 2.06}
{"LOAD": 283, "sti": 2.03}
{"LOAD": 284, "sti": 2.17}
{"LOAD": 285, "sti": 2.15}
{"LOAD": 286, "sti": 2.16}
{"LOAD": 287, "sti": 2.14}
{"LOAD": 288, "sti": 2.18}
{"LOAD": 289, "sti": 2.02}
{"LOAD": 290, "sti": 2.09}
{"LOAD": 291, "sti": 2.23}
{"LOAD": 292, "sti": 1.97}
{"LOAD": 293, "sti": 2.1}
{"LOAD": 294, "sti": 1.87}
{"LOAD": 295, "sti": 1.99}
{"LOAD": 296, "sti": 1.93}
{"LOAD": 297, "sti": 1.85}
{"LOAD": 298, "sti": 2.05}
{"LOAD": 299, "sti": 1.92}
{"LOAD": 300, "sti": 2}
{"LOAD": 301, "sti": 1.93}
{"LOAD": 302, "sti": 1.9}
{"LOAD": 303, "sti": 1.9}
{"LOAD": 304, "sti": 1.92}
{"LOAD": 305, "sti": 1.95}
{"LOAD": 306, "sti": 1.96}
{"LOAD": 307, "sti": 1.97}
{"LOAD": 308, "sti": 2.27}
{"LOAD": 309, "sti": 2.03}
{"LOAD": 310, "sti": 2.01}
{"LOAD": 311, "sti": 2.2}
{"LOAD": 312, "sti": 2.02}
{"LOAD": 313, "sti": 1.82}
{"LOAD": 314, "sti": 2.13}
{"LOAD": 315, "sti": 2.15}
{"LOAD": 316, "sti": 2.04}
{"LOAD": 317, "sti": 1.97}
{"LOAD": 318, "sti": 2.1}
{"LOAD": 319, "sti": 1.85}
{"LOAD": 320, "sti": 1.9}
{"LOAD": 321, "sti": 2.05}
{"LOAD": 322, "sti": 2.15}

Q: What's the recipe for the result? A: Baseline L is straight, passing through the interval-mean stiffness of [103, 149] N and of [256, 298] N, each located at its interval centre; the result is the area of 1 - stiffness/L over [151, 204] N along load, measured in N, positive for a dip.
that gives 3.4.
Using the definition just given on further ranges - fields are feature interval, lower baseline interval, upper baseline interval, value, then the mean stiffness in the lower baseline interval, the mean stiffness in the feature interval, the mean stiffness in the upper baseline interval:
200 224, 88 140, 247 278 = 2.49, 1.23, 1.64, 2.15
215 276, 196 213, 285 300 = -3.87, 1.68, 1.97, 2.04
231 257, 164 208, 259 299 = -1.99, 1.5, 2.02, 2.09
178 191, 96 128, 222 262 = 1.63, 1.22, 1.43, 1.97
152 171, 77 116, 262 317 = 1.27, 1.15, 1.36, 2.06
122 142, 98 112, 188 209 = 0.04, 1.16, 1.29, 1.62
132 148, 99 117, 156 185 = -0.18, 1.17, 1.29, 1.39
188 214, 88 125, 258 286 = 1.41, 1.2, 1.63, 2.12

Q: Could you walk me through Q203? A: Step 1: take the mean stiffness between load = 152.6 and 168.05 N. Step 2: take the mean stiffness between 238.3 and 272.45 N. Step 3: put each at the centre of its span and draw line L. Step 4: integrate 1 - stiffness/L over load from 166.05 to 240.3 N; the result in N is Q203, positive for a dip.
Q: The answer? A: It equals 4.4 N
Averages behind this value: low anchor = 1.36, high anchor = 2.11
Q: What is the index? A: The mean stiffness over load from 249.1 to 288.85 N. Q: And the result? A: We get 2.14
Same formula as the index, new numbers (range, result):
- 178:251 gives 1.7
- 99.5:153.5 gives 1.26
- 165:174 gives 1.37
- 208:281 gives 1.94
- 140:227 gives 1.48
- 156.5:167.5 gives 1.37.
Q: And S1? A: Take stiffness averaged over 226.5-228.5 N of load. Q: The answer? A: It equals 1.74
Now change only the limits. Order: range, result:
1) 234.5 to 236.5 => 1.92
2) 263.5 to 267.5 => 2.19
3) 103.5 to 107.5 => 1.11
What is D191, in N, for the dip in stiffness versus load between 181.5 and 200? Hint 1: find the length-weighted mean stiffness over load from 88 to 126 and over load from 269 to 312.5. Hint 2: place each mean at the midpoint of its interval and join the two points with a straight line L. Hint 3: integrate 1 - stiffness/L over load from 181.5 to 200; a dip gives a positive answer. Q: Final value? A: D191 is 0.8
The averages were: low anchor 1.2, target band 1.52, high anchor 2.04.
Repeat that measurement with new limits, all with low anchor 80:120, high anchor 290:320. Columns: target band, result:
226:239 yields -1.1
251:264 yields -2.8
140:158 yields 0.6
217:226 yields 0.3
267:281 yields -1.4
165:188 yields 1.2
